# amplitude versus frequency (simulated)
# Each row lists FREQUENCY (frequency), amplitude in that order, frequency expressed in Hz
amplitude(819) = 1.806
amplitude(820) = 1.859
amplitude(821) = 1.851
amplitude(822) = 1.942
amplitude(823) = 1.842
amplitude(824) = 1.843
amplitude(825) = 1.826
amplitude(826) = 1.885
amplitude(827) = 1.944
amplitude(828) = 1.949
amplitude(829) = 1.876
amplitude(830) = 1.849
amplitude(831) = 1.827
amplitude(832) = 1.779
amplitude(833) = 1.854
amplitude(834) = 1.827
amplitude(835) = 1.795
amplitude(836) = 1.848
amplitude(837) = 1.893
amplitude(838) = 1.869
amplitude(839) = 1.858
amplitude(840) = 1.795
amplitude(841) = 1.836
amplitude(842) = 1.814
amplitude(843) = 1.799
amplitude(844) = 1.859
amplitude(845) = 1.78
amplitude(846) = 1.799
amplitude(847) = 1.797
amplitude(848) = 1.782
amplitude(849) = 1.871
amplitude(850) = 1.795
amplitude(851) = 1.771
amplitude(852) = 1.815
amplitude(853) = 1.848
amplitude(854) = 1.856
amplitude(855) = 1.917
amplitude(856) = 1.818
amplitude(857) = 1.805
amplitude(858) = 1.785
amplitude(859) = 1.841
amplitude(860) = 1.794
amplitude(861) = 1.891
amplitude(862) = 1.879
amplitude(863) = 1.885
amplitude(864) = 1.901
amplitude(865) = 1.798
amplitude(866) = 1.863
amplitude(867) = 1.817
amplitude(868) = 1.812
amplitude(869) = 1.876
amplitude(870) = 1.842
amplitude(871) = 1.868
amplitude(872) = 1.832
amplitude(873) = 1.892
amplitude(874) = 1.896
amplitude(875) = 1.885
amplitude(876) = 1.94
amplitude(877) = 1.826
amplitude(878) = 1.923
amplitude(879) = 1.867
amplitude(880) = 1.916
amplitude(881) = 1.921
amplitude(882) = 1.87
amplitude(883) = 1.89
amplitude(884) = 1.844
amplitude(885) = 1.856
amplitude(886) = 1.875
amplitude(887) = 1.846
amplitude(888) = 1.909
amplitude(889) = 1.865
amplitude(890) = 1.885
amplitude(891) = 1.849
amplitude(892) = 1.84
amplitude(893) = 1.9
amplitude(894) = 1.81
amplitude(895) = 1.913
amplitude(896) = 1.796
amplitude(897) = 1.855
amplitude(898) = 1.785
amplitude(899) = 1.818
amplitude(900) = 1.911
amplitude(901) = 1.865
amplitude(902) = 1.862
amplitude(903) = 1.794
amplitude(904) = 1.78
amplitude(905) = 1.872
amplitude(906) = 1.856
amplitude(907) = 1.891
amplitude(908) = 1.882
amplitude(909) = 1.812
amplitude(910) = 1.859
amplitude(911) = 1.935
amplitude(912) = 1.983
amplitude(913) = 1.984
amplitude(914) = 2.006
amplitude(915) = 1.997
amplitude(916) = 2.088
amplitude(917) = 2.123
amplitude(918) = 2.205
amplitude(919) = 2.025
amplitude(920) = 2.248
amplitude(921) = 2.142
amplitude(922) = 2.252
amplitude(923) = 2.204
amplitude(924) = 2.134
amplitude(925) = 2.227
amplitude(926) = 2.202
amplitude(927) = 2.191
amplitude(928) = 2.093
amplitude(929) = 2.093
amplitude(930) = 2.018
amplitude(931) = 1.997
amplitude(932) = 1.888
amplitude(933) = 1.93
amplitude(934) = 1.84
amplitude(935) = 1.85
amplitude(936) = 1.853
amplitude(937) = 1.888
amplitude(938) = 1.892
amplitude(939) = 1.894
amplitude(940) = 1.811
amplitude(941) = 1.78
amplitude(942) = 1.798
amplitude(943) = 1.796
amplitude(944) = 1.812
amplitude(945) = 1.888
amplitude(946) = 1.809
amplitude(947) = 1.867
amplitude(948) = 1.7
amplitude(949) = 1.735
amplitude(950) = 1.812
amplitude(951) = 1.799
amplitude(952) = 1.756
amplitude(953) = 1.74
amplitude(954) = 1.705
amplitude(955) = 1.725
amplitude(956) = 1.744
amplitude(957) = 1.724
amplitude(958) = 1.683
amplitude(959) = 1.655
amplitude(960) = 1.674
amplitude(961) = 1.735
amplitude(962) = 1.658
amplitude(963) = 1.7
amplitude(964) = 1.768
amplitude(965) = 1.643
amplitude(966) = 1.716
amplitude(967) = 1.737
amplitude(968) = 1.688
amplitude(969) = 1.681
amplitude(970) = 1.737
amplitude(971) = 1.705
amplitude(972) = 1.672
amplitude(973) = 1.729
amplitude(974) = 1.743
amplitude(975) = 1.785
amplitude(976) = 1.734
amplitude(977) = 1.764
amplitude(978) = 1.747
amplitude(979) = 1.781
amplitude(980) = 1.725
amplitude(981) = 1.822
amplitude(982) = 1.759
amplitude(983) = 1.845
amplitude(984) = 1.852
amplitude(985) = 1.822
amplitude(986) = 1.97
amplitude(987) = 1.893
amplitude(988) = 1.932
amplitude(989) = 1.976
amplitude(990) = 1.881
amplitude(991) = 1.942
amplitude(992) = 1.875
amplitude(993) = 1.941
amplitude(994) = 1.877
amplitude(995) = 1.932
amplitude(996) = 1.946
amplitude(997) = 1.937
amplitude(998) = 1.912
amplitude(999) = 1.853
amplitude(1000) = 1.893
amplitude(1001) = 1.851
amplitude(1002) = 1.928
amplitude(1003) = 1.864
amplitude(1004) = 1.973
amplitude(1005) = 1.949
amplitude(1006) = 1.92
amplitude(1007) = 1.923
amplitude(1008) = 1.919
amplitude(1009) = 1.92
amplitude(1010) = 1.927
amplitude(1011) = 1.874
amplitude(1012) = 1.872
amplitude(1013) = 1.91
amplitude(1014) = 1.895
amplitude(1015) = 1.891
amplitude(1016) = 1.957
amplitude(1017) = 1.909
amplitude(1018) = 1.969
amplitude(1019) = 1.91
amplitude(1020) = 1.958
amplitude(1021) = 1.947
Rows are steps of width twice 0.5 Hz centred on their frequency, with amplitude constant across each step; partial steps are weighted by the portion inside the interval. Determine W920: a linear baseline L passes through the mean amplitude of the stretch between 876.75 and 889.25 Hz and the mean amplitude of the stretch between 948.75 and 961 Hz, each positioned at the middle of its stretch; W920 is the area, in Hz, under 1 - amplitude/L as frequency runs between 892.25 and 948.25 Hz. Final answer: -4.4 Hz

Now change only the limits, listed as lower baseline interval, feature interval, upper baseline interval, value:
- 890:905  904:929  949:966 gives -3.36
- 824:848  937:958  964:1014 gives 0.60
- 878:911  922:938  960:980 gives -2.09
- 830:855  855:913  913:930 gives 3.56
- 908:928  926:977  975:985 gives 3.18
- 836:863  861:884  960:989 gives -0.68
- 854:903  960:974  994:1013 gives 1.40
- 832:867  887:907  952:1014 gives -0.27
